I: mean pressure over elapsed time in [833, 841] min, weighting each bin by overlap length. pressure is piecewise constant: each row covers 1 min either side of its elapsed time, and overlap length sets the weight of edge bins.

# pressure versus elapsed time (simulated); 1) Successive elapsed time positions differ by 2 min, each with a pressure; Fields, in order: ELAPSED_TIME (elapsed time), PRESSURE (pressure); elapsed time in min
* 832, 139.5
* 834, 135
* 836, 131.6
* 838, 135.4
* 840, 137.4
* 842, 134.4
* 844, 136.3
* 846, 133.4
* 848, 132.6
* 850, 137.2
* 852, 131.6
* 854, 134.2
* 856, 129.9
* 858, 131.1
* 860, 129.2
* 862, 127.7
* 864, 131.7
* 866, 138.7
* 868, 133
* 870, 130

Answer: 135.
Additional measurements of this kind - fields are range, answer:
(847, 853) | 134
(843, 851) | 135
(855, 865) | 130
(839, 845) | 136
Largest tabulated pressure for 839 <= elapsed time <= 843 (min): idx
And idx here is 137.4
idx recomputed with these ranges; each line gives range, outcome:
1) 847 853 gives 137.2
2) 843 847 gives 136.3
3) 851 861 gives 134.2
